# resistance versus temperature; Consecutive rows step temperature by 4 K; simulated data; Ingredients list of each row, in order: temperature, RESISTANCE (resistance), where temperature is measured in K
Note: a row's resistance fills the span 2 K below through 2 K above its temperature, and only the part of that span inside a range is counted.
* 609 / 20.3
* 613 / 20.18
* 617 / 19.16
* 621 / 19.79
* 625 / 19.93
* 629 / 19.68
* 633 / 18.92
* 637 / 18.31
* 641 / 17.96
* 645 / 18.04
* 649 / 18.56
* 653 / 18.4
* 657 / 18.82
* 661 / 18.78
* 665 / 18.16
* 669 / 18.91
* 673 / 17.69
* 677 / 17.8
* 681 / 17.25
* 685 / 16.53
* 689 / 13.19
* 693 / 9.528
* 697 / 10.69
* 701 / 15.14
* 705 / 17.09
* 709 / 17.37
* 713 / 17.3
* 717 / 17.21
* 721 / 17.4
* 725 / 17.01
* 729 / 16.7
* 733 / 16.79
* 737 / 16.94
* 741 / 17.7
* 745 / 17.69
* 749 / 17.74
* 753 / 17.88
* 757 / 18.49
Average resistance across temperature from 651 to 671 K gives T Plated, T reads 18.6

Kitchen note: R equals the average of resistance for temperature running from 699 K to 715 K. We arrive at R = 16.7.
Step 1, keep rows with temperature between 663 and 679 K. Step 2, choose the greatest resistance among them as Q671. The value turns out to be 18.91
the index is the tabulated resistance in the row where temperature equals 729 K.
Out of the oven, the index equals 16.7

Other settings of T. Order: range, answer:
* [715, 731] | 17.1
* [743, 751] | 17.7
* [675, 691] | 16.2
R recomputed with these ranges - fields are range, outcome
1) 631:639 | 18.6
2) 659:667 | 18.5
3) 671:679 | 17.7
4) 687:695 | 11.4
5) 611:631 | 19.7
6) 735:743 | 17.3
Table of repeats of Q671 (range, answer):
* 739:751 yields 17.74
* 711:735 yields 17.4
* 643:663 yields 18.82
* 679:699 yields 17.25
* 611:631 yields 20.18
